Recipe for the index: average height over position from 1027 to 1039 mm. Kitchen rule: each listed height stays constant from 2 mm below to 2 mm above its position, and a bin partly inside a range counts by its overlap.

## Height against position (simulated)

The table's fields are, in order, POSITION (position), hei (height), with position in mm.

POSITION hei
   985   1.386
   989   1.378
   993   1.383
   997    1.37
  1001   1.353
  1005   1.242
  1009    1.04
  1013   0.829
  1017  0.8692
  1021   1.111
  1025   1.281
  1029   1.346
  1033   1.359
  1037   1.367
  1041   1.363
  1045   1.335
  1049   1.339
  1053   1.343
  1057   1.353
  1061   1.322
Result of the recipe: 1.36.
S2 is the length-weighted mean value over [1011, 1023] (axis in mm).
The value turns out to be 0.936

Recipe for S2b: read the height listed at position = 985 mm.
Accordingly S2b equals 1.386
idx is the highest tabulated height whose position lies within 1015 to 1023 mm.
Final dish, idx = 1.111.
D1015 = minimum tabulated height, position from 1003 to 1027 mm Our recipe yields 0.829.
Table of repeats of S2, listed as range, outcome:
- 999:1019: 1.07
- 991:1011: 1.28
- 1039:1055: 1.34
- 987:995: 1.38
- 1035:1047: 1.35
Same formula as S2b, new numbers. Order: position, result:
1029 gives 1.346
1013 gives 0.829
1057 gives 1.353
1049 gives 1.339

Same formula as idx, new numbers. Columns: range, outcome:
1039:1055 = 1.363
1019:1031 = 1.346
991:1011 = 1.383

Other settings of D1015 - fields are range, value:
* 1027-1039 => 1.346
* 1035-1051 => 1.335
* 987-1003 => 1.353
